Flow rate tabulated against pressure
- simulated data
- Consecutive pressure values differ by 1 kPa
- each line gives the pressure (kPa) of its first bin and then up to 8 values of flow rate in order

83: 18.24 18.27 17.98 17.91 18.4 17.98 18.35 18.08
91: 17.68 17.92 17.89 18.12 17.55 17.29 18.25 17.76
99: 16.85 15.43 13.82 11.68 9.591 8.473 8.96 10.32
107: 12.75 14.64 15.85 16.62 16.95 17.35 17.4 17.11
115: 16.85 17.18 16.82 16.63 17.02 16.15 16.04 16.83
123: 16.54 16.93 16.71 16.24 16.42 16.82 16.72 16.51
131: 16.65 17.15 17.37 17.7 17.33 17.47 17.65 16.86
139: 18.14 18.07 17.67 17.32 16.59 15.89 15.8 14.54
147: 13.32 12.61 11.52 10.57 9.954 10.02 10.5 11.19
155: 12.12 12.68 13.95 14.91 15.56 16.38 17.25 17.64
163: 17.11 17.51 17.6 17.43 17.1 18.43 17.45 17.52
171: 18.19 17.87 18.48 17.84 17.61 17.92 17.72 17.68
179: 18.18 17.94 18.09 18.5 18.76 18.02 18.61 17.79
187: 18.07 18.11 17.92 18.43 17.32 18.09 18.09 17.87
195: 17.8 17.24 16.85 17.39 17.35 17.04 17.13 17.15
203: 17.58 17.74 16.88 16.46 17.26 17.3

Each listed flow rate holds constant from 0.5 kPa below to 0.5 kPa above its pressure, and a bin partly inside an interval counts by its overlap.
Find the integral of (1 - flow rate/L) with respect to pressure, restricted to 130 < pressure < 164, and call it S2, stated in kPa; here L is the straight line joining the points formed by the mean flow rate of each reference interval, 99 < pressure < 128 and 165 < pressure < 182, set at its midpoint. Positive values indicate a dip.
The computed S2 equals 2.9 kPa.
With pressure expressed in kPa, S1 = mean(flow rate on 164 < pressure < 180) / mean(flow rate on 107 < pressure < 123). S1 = 1.1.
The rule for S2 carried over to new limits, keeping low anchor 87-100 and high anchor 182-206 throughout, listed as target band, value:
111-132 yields 1.1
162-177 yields 0.0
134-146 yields 0.4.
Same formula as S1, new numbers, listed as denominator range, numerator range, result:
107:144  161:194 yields 1.06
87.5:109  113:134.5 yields 1.10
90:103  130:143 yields 1.06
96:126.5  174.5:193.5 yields 1.18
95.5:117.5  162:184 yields 1.20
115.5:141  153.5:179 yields 0.98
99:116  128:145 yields 1.21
